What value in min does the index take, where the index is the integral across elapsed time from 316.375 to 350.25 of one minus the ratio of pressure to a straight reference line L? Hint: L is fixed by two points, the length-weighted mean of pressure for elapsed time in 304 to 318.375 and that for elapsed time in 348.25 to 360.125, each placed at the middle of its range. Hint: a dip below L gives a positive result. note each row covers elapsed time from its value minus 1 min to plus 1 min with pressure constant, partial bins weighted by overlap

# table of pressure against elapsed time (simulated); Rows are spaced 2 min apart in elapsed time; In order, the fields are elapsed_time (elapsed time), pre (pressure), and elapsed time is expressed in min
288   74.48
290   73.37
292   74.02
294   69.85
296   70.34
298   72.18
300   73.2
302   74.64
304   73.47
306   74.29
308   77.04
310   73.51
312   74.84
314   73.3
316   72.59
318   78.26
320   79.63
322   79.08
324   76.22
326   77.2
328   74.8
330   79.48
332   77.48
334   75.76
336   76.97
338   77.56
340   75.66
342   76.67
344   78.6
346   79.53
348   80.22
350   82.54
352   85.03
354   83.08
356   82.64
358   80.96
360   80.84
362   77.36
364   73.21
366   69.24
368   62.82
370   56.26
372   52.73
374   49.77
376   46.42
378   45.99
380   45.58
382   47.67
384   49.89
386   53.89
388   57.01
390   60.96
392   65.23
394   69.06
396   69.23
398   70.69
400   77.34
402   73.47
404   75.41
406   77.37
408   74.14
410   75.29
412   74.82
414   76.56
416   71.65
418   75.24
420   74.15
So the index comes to 0.4 min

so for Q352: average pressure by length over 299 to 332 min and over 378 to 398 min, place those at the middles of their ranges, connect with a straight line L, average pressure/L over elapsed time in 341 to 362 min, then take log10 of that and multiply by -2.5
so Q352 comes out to -0.21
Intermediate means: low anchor 75.8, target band 80.8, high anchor 57.7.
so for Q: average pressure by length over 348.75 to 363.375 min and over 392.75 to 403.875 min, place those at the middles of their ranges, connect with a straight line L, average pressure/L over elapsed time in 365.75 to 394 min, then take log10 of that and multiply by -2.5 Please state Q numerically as 0.360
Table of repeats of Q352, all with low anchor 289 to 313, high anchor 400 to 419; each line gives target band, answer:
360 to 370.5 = 0.07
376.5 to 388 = 0.45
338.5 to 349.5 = -0.06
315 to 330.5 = -0.05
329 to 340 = -0.05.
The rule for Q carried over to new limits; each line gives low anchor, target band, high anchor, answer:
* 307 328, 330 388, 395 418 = 0.099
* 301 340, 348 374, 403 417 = 0.035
